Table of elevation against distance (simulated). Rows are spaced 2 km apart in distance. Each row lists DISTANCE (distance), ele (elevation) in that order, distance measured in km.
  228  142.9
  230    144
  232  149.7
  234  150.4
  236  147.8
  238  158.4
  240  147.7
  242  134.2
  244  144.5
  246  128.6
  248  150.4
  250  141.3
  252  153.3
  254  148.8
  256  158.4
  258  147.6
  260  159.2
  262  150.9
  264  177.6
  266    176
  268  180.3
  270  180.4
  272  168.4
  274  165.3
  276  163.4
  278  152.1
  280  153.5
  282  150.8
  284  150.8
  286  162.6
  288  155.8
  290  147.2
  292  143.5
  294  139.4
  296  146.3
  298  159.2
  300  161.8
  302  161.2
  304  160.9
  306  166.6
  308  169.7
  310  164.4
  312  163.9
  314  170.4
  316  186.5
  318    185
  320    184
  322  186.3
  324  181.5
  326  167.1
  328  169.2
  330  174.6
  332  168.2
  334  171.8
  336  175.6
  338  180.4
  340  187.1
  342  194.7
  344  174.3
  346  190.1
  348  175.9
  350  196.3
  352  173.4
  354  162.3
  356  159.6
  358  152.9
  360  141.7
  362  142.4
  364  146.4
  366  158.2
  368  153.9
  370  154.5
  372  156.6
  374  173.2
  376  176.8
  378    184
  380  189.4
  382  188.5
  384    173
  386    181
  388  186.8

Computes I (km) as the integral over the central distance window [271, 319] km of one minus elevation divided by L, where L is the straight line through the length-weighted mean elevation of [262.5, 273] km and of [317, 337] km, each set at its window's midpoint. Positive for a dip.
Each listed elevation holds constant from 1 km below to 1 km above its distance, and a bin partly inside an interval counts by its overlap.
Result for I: 4.2 km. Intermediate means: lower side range 175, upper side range 176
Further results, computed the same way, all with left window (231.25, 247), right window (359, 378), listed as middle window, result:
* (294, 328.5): -3.8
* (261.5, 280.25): -2.5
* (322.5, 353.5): -4.8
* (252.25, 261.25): -0.4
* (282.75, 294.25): -0.1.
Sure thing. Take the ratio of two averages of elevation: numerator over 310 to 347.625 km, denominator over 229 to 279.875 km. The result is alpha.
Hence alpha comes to 1.15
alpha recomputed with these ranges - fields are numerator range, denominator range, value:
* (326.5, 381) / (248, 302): 1.08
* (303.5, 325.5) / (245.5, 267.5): 1.13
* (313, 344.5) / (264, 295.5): 1.12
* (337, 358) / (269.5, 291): 1.12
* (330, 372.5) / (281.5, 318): 1.05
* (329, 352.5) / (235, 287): 1.16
